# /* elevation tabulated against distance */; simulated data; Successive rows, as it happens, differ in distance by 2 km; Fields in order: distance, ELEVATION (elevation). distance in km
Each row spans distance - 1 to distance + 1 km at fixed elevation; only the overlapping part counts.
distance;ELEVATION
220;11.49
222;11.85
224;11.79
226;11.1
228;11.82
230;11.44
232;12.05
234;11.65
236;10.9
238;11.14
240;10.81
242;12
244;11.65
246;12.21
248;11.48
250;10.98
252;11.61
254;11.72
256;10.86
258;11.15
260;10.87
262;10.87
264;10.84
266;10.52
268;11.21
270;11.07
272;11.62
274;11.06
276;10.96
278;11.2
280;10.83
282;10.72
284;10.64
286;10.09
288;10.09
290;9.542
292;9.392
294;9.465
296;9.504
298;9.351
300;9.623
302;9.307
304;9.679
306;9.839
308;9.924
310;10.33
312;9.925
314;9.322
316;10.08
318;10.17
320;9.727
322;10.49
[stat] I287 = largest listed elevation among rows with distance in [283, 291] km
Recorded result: 10.64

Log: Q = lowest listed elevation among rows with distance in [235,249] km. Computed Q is 10.81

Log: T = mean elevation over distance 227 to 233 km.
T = 11.8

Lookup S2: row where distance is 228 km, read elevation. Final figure 11.82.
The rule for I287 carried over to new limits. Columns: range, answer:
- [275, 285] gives 11.2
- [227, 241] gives 12.05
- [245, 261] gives 12.21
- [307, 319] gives 10.33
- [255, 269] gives 11.21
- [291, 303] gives 9.623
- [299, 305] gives 9.679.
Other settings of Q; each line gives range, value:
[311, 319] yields 9.322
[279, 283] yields 10.72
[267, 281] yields 10.83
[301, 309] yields 9.307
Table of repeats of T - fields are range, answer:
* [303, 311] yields 9.94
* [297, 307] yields 9.56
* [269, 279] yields 11.2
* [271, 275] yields 11.3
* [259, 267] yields 10.8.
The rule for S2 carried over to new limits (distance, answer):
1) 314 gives 9.322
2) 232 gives 12.05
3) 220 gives 11.49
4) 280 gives 10.83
